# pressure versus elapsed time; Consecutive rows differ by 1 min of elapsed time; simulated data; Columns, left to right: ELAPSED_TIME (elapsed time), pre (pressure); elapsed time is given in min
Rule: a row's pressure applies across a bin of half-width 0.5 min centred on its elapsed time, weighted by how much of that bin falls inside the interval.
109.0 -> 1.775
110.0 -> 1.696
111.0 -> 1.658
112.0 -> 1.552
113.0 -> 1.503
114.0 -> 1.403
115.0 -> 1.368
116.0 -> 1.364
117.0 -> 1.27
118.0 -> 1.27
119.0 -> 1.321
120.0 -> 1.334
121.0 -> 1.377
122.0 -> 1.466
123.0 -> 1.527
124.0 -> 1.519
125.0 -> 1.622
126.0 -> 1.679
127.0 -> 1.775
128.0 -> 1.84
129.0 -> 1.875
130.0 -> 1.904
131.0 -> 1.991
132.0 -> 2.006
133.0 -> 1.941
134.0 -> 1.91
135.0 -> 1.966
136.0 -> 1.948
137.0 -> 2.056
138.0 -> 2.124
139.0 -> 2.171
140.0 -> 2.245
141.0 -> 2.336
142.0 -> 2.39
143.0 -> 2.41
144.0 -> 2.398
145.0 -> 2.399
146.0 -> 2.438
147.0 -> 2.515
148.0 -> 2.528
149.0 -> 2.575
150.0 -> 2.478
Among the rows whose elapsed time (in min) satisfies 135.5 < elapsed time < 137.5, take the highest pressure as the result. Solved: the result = 2.056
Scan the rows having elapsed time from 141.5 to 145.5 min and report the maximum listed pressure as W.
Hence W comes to 2.41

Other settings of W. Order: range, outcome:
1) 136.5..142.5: 2.39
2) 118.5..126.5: 1.679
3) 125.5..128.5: 1.84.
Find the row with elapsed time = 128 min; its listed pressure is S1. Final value 1.84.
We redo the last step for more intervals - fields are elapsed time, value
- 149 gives 2.575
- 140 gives 2.245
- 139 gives 2.171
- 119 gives 1.321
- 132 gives 2.006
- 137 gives 2.056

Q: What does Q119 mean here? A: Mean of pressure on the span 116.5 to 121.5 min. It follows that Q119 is 1.31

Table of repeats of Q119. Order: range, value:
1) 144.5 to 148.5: 2.47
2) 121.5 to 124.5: 1.5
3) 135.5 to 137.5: 2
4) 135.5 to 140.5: 2.11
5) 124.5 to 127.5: 1.69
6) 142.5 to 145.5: 2.4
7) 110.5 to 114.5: 1.53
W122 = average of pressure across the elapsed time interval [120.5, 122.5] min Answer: 1.42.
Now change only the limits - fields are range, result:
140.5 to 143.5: 2.38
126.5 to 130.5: 1.85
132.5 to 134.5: 1.93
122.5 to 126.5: 1.59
